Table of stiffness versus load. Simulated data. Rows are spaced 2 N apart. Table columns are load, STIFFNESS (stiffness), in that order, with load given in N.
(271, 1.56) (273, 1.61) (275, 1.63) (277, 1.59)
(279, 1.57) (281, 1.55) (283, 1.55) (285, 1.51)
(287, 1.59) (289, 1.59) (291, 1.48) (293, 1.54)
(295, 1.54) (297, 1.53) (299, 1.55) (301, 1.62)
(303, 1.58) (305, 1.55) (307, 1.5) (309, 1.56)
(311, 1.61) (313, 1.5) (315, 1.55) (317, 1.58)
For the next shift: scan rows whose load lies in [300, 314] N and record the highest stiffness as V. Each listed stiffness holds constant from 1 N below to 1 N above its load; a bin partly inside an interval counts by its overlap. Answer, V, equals 1.62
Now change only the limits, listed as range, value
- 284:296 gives 1.59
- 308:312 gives 1.61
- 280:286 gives 1.55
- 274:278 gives 1.63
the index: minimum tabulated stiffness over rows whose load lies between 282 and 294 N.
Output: 1.48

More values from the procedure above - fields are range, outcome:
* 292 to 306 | 1.53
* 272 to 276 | 1.61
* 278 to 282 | 1.55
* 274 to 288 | 1.51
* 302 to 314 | 1.5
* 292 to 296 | 1.54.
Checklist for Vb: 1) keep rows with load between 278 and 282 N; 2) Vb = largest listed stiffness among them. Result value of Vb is 1.57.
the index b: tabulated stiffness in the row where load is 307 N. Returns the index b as 1.5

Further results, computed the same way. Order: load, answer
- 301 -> 1.62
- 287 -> 1.59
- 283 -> 1.55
